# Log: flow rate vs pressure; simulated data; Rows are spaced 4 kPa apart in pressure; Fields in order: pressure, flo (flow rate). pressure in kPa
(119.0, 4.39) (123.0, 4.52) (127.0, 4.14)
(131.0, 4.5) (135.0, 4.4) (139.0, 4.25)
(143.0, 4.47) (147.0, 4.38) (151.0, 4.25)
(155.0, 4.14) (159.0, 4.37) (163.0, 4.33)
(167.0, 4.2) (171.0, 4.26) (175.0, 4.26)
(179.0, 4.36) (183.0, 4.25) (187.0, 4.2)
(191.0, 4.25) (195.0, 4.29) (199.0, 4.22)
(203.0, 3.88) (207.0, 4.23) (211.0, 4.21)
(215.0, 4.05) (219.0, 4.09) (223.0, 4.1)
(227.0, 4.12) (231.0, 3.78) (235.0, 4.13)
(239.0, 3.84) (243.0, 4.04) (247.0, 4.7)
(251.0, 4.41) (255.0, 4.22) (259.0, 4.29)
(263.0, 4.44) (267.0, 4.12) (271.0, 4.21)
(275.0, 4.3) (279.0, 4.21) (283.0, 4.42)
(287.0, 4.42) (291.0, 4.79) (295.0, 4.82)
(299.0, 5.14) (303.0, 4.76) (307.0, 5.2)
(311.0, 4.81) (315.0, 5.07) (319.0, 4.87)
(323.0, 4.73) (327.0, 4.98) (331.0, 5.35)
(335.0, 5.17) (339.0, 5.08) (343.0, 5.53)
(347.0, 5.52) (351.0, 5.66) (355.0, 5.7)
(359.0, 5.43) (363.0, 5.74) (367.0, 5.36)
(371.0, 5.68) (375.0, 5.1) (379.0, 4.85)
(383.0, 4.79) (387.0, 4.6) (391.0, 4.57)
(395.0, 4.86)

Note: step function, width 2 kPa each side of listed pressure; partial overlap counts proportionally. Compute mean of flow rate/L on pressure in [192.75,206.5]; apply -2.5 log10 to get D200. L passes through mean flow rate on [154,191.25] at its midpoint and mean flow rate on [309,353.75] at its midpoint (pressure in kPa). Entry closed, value 0.07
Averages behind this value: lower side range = 4.27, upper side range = 5.17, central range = 4.14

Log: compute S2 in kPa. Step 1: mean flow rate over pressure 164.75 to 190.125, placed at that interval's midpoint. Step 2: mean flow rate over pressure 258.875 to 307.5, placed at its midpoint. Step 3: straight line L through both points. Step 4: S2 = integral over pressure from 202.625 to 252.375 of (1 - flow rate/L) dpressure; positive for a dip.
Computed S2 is 2.99 kPa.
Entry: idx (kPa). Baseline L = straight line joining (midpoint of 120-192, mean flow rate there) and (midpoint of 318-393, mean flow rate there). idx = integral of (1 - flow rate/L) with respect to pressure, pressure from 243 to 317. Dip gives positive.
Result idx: 4.7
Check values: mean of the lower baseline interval 4.31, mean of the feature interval 4.56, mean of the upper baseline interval 5.2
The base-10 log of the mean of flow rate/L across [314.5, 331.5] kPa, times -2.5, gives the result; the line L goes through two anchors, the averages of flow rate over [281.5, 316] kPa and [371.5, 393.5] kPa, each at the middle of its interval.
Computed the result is -0.03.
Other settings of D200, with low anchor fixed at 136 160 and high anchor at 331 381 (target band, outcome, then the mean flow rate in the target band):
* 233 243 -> 0.20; 4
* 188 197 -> 0.07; 4.26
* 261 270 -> 0.15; 4.27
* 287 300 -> 0.05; 4.82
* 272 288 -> 0.16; 4.32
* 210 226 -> 0.14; 4.11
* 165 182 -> 0.04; 4.27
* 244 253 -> 0.08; 4.5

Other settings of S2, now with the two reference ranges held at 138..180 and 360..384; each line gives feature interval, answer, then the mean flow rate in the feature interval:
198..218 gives 1.8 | 4.11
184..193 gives 0.4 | 4.23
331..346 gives -0.5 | 5.29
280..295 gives 1.0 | 4.56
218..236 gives 2.2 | 4.04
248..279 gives 3.1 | 4.29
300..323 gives 0.3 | 4.93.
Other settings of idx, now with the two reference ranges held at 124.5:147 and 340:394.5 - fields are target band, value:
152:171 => 0.8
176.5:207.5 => 2.5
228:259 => 4.0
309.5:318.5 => 0.2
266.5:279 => 1.7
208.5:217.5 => 1.0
